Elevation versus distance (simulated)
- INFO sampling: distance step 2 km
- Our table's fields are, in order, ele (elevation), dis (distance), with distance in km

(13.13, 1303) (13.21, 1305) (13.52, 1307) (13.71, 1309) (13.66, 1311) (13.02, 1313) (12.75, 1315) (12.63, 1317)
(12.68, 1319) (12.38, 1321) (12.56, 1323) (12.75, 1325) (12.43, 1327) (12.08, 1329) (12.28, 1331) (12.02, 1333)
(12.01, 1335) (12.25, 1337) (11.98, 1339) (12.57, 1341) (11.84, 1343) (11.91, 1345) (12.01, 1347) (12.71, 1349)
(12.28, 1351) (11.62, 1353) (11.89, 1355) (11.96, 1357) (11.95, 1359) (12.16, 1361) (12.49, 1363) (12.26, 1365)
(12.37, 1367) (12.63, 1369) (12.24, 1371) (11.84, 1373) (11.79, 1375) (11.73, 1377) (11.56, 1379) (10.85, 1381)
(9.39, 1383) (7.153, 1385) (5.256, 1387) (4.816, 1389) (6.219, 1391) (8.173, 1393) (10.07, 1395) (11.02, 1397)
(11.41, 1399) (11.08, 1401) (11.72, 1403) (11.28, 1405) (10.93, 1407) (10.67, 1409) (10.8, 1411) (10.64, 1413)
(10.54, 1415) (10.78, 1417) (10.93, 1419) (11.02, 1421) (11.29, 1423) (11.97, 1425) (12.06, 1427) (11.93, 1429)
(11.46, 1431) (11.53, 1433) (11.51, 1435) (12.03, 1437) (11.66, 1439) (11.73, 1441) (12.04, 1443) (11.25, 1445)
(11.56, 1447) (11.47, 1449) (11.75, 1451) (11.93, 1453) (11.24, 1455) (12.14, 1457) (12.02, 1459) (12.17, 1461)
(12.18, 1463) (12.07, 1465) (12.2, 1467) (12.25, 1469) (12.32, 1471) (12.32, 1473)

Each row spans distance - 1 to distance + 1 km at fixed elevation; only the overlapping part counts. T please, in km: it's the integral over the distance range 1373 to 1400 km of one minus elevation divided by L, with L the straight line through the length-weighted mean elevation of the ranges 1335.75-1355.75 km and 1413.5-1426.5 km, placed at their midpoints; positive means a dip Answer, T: 5.3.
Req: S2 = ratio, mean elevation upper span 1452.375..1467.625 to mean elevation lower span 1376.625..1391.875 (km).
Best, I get 1.45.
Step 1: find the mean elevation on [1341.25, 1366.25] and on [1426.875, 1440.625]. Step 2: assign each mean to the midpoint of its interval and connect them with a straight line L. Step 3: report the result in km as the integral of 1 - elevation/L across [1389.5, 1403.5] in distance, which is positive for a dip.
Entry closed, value 2.57 km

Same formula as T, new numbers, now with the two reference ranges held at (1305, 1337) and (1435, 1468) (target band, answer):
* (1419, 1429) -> 0.4 km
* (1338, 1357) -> 0.7 km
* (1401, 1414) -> 1.2 km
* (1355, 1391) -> 5.0 km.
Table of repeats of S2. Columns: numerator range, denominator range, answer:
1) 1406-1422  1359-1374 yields 0.88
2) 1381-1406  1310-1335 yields 0.72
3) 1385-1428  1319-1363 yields 0.82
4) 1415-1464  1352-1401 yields 1.10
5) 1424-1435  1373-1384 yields 1.06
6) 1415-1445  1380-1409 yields 1.24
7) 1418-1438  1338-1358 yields 0.96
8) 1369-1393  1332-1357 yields 0.78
